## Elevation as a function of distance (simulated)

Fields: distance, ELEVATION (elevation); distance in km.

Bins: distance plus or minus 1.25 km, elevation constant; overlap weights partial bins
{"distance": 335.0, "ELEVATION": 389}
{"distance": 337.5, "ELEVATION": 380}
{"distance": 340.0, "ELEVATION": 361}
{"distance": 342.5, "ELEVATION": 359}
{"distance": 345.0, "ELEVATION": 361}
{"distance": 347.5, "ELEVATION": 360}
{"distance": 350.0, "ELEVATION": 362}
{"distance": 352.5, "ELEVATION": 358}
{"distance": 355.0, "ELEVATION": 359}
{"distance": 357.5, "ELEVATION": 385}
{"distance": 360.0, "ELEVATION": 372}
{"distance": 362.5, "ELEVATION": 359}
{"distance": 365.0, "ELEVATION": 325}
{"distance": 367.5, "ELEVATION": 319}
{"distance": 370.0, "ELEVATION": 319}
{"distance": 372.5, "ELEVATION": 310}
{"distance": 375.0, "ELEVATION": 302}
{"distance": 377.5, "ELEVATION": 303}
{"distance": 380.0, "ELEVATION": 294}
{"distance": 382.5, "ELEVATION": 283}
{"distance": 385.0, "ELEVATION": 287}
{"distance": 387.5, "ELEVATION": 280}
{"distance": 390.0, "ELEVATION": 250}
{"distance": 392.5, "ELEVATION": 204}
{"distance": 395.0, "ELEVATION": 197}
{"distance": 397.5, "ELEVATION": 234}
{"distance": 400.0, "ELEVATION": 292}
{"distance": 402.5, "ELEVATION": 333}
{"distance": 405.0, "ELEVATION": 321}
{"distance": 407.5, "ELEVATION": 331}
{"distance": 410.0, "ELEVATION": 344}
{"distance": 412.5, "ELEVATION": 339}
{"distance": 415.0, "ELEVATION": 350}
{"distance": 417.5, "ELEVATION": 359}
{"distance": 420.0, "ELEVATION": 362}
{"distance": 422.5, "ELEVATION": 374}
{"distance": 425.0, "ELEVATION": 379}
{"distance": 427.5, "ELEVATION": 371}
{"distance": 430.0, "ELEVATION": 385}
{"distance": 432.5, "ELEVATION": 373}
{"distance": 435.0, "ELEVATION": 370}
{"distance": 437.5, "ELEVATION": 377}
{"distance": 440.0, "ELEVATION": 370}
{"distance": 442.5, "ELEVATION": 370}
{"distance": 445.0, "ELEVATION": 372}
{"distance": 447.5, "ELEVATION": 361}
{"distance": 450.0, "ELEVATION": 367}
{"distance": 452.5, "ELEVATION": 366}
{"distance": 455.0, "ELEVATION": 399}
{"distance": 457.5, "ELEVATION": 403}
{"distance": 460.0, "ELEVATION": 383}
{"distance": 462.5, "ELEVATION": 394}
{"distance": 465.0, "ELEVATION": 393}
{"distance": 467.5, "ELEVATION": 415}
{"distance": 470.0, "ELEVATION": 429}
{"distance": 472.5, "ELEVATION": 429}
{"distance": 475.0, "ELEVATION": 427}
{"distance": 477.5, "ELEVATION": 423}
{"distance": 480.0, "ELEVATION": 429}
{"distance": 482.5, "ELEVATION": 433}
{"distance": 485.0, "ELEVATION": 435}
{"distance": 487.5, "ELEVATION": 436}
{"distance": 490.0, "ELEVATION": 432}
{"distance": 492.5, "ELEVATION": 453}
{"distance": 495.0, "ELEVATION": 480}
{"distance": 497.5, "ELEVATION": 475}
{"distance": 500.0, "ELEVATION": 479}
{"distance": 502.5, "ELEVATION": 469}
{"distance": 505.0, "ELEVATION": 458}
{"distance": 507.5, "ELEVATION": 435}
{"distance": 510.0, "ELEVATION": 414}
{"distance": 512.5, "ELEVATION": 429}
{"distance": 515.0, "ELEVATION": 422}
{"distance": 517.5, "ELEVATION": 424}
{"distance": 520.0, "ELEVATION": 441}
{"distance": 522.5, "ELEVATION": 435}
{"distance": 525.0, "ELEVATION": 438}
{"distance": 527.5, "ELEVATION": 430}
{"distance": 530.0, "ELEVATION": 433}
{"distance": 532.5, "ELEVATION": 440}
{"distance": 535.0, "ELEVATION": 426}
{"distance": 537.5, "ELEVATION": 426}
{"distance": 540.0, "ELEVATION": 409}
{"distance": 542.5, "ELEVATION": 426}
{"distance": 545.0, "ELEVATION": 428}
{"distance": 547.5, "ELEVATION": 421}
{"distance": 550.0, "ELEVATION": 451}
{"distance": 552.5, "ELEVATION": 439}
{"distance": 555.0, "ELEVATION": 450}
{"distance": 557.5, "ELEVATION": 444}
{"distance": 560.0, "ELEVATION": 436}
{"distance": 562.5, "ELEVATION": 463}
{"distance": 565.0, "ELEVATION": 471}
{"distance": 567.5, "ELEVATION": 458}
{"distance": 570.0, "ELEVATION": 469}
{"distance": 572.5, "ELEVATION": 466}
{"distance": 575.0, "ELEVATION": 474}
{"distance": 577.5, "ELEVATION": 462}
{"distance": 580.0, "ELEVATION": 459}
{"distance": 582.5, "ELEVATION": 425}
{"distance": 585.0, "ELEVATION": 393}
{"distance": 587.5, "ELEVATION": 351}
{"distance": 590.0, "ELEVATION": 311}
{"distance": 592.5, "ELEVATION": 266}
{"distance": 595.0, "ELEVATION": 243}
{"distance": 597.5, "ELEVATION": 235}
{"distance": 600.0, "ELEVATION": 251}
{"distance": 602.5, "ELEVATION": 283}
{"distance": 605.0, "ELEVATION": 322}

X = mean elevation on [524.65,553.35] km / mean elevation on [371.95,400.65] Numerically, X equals 1.60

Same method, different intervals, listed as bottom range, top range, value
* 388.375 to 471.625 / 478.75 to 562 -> 1.25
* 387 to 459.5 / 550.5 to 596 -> 1.23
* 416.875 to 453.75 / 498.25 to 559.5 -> 1.18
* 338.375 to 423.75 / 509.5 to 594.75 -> 1.32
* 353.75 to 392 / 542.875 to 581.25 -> 1.44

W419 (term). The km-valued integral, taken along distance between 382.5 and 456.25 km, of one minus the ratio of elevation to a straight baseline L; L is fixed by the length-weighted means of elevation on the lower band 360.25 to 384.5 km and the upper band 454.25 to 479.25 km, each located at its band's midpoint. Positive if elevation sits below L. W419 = 6.0 km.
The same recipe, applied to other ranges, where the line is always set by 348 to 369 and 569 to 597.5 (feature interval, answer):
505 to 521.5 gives -2.4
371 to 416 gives 8.5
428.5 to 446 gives -0.4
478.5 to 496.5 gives -3.4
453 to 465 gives -0.8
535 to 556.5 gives -2.9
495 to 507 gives -3.1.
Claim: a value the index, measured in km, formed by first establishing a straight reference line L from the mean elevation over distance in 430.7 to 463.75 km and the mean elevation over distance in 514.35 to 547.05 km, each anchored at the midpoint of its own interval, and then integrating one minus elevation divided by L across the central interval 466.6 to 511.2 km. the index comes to -4.29 km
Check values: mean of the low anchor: 377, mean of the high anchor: 429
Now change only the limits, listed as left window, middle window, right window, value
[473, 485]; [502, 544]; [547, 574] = 0.92 km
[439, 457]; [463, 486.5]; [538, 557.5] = -2.02 km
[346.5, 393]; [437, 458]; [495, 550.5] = 0.23 km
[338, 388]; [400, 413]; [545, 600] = 0.74 km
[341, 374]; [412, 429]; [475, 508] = 1.41 km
